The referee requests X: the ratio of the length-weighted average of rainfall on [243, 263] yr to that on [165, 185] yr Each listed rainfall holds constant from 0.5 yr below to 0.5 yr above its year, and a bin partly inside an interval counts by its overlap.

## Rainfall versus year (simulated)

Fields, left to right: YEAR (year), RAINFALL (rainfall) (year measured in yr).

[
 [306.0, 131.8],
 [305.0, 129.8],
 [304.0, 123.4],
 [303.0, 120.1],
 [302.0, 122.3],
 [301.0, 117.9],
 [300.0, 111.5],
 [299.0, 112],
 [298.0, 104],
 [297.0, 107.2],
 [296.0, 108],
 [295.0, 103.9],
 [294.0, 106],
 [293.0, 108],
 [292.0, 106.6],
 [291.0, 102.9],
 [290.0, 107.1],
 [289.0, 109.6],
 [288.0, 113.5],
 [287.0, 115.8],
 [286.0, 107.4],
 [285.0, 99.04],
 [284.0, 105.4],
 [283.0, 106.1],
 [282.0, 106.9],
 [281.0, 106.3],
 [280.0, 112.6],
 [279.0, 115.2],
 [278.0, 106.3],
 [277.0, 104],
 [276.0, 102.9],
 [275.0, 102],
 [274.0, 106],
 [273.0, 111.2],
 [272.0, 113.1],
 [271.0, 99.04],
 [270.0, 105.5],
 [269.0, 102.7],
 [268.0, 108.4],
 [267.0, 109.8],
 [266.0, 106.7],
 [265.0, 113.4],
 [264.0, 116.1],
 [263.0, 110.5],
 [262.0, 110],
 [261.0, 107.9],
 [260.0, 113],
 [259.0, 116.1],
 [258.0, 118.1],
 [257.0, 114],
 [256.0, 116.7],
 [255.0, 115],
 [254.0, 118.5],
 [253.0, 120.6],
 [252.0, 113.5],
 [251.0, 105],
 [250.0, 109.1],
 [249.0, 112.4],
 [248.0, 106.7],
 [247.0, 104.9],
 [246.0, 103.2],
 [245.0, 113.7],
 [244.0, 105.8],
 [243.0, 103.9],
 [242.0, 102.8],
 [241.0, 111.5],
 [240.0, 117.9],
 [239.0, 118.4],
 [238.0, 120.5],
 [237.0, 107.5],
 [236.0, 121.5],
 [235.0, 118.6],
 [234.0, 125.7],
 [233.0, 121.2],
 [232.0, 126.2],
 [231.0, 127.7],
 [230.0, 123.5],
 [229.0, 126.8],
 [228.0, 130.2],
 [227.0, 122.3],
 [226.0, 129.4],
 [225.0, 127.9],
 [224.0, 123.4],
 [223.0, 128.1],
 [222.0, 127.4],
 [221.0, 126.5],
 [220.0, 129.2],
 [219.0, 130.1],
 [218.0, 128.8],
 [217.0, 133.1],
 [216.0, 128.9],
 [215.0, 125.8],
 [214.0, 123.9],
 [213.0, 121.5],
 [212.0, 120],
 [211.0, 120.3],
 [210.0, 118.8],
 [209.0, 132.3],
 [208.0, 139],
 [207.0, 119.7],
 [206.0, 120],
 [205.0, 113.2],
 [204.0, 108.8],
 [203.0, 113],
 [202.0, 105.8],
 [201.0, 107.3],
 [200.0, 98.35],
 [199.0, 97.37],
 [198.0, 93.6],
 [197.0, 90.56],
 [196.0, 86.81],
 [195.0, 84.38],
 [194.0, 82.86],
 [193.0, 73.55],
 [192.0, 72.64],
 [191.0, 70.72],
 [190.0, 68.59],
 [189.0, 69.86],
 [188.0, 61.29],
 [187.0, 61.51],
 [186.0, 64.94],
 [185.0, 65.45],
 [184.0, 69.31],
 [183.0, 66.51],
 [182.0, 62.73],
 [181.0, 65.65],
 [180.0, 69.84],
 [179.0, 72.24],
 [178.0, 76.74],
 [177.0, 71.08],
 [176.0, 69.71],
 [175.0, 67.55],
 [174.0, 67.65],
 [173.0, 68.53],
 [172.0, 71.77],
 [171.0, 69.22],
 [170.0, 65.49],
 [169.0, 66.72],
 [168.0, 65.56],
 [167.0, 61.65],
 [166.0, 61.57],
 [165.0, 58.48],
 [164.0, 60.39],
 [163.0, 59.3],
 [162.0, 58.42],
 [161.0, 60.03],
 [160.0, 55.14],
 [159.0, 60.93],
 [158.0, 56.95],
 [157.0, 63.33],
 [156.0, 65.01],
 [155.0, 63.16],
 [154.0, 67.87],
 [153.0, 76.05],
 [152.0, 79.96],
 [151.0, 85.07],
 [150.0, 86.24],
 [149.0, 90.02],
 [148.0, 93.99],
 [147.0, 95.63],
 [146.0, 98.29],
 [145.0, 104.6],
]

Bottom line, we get 1.7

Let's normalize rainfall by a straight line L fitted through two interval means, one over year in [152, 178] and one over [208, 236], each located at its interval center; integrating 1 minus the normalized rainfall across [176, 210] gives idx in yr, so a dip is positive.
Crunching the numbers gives 3.3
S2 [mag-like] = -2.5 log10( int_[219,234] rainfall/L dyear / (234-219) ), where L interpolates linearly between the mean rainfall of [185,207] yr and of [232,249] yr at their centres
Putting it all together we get -0.20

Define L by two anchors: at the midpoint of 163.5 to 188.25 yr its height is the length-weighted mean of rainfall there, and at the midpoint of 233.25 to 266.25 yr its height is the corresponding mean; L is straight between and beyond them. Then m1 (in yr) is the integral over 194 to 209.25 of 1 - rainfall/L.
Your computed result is -4.3 yr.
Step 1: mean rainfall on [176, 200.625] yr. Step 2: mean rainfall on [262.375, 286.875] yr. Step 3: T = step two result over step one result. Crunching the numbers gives 1.4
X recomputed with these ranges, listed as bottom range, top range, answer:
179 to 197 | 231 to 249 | 1.60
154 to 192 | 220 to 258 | 1.80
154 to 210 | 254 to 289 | 1.41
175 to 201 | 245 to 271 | 1.48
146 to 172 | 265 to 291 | 1.54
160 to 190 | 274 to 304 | 1.66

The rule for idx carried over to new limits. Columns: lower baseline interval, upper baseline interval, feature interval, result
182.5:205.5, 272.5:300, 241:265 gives -3.0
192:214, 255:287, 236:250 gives -0.3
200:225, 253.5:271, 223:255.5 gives -0.1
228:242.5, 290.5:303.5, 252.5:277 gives 1.0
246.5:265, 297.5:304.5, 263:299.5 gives 2.2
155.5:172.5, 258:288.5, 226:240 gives -4.7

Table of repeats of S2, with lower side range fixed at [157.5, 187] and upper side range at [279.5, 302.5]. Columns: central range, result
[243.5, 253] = -0.171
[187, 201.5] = -0.120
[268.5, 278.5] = -0.032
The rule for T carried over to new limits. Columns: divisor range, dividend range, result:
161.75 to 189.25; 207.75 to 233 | 1.92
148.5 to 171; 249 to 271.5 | 1.67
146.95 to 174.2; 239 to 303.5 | 1.60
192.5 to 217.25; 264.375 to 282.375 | 0.98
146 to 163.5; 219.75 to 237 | 1.73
